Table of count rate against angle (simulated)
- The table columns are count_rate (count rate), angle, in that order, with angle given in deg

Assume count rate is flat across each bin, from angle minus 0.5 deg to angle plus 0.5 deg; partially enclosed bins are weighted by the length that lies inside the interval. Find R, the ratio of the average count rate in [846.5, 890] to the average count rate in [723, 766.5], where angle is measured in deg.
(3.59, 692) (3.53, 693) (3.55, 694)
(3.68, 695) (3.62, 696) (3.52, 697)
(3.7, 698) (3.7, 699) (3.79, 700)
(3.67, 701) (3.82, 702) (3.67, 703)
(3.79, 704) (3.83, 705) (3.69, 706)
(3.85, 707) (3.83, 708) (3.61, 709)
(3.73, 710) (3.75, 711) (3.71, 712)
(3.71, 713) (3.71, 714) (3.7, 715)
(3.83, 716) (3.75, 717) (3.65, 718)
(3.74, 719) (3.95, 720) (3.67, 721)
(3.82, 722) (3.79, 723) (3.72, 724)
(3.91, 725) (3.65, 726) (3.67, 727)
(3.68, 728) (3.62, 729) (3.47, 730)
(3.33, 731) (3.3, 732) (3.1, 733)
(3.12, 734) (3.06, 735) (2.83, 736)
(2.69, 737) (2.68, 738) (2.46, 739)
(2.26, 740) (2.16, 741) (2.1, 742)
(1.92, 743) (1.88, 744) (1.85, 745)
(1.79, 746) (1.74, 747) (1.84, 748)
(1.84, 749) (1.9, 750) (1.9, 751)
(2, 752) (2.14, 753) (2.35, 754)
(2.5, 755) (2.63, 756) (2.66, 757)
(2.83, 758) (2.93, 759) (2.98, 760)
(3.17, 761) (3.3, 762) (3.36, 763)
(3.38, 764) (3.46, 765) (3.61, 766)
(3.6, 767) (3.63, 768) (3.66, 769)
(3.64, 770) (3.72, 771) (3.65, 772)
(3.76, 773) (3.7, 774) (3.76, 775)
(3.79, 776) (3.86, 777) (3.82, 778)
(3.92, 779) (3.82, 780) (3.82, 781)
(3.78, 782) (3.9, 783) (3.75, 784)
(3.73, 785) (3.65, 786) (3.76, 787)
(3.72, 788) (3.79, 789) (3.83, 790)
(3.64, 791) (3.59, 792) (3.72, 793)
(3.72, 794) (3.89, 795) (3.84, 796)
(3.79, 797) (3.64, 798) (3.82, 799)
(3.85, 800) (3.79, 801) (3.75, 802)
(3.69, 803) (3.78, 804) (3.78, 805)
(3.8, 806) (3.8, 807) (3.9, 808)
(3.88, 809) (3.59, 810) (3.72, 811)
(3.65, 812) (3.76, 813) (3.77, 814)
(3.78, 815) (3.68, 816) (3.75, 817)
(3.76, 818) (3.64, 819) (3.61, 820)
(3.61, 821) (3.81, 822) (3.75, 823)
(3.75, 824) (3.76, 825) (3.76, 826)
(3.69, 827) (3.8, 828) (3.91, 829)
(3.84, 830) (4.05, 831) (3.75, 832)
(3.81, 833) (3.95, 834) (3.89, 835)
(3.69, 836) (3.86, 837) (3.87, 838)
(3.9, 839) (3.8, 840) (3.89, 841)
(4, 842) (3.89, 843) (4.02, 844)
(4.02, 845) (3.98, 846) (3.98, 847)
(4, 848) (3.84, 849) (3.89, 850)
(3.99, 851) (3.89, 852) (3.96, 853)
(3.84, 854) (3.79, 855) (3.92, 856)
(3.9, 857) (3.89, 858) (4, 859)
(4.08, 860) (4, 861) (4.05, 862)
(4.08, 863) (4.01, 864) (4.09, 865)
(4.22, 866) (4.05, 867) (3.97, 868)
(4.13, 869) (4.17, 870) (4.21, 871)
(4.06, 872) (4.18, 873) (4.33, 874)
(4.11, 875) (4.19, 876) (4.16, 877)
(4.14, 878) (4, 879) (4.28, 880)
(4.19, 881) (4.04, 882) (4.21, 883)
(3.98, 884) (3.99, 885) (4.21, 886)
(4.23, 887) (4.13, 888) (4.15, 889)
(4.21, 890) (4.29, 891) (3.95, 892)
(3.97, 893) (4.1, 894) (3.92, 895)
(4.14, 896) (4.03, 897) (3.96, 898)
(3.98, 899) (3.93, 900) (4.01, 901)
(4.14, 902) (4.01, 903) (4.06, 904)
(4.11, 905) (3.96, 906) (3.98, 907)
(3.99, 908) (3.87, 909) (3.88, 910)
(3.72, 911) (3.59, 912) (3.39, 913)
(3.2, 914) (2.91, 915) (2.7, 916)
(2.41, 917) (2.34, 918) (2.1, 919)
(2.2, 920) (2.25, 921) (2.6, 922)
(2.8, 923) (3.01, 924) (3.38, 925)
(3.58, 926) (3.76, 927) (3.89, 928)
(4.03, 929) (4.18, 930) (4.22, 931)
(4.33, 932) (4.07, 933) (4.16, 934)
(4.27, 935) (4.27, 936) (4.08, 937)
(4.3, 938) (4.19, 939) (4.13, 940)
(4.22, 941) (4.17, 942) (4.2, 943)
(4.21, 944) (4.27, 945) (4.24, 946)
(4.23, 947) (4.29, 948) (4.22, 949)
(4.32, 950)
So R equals 1.46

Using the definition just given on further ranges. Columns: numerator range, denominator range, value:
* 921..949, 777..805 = 1.04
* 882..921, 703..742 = 1.08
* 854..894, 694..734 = 1.11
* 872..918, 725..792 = 1.26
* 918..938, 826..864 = 0.90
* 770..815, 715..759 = 1.31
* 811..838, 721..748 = 1.30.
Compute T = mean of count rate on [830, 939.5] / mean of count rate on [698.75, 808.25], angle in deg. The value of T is 1.15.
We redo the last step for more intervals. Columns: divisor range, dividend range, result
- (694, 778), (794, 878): 1.20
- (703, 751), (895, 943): 1.17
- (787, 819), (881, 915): 1.06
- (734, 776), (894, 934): 1.28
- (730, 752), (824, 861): 1.63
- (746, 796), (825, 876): 1.21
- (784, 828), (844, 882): 1.08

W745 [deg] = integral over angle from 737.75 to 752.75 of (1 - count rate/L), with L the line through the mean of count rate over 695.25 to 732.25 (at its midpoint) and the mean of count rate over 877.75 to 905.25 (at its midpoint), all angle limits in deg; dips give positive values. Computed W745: 6.99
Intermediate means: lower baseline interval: 3.7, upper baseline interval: 4.08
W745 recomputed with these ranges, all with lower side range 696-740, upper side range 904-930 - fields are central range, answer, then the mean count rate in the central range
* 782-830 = -4.39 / 3.75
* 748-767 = 4.23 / 2.72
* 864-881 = -3.98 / 4.14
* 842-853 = -1.84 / 3.95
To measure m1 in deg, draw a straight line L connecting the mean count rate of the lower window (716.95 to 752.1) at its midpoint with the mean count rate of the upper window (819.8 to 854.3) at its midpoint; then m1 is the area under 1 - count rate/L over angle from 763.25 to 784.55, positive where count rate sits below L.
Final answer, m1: -3.0 deg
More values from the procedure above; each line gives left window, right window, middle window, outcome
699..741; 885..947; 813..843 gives -1.1 deg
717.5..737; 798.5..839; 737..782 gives 8.7 deg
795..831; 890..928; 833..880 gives -4.4 deg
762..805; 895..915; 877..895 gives -1.3 deg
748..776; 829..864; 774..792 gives -2.9 deg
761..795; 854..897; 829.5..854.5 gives 0.3 deg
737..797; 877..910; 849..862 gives -0.5 deg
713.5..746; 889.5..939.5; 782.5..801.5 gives -2.4 deg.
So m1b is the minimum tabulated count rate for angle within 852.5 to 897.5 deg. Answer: 3.79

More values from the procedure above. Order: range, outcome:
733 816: 1.74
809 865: 3.59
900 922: 2.1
